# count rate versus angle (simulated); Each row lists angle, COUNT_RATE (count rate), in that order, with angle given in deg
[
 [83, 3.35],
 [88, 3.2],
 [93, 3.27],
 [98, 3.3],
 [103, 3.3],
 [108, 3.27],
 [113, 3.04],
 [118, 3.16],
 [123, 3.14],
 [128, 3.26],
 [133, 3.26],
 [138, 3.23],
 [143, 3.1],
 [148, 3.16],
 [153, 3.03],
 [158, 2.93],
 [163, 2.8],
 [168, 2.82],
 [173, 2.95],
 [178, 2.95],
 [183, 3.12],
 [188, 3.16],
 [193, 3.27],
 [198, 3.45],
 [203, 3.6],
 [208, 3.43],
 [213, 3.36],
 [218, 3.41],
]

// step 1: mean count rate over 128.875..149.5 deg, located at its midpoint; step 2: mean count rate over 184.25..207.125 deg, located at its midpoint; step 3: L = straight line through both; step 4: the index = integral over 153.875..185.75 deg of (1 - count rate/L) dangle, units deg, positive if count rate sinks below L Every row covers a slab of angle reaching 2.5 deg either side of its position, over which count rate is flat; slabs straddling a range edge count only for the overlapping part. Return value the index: 3.4 deg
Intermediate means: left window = 3.19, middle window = 2.94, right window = 3.36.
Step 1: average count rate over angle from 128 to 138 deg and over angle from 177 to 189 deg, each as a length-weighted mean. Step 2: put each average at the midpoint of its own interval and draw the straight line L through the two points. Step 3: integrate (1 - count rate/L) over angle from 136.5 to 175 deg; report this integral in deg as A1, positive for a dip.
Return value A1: 2.2 deg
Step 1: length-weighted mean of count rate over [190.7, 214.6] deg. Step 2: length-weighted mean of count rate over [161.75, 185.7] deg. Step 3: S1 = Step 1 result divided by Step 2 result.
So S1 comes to 1.2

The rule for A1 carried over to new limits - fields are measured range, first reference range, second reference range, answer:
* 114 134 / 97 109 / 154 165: -0.3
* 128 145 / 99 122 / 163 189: -0.6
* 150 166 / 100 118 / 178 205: 1.6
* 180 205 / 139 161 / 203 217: 0.1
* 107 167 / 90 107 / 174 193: 1.8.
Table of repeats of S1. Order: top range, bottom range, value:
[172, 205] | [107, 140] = 1.01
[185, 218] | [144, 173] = 1.14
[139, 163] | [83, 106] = 0.93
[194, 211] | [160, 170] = 1.23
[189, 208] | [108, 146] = 1.08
